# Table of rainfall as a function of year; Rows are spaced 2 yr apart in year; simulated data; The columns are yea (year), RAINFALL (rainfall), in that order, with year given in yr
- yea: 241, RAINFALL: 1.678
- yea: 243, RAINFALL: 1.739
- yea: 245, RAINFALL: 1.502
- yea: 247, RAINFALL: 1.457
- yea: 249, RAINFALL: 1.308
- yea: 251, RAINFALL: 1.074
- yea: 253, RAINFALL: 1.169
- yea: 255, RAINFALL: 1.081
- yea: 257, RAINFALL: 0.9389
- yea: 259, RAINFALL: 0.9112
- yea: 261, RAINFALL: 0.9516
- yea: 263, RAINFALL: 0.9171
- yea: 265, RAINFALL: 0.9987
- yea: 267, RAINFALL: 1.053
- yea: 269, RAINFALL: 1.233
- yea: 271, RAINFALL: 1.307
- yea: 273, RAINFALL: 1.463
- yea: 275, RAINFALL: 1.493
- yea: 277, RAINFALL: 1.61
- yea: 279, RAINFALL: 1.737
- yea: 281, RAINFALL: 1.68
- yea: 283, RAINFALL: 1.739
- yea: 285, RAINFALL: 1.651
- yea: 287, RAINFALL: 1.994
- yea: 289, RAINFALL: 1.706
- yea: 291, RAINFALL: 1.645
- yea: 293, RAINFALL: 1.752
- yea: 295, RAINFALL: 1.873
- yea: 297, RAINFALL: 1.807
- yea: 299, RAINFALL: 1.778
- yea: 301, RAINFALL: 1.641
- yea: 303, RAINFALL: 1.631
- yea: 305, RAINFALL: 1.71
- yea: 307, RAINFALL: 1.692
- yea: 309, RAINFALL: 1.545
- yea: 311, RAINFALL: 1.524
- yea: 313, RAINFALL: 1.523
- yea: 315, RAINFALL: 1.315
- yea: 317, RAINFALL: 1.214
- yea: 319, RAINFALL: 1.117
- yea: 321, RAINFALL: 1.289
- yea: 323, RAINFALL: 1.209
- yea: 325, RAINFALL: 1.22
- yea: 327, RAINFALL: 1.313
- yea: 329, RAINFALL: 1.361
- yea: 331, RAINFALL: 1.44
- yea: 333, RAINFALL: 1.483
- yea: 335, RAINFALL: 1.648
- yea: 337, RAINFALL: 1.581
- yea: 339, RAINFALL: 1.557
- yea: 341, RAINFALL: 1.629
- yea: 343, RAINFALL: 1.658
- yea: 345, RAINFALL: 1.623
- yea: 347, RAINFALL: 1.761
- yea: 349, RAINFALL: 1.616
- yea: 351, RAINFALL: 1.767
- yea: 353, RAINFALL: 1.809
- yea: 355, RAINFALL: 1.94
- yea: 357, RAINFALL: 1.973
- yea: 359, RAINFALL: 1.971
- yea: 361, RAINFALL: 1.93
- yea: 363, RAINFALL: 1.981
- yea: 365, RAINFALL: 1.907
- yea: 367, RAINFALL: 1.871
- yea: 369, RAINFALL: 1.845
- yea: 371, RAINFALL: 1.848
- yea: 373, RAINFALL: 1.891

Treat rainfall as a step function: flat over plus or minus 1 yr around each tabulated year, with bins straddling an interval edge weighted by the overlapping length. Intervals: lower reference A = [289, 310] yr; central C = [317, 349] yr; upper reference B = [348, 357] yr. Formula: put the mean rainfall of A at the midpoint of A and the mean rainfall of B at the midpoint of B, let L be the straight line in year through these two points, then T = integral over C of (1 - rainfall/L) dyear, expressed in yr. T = 5.7 yr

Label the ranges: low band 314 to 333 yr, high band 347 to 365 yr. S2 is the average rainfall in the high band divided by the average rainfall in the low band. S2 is 1.45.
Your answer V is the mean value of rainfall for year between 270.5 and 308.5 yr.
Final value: 1.68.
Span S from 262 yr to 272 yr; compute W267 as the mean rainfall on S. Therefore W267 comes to 1.1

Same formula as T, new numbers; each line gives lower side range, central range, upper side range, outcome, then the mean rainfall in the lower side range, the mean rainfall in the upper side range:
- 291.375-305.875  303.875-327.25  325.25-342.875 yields 3.4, 1.74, 1.5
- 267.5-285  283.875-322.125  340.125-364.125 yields 0.5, 1.53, 1.81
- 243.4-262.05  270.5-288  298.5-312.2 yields -2.8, 1.17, 1.64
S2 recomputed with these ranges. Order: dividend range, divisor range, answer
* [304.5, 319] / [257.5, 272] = 1.40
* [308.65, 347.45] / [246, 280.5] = 1.18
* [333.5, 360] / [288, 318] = 1.06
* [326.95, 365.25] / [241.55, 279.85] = 1.35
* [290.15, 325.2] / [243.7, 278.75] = 1.26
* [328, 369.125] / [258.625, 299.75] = 1.15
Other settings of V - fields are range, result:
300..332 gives 1.42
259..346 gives 1.49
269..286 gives 1.56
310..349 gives 1.45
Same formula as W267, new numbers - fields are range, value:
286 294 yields 1.77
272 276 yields 1.48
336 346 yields 1.61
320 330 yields 1.28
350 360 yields 1.89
